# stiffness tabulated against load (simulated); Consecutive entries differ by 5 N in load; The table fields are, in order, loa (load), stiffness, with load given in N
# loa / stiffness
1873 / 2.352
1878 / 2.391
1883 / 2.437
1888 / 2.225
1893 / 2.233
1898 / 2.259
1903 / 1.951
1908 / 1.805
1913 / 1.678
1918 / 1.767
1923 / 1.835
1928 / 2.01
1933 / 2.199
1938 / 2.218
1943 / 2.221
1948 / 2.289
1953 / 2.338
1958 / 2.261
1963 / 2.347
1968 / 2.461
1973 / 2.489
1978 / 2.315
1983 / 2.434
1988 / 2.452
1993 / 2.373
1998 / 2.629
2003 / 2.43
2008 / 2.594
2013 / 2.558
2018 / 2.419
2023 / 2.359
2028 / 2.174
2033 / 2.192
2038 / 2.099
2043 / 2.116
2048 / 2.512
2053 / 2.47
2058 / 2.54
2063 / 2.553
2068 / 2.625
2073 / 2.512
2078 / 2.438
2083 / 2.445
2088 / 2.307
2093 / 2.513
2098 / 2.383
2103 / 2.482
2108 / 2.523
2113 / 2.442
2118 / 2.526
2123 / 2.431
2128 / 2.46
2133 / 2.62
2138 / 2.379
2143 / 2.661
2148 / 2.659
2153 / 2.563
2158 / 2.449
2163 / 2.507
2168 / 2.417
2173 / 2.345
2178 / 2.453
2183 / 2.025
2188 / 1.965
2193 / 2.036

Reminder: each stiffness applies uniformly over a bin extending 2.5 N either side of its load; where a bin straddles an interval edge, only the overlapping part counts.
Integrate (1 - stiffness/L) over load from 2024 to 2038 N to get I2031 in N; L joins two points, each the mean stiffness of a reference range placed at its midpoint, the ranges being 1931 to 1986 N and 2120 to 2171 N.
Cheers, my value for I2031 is 1.24 N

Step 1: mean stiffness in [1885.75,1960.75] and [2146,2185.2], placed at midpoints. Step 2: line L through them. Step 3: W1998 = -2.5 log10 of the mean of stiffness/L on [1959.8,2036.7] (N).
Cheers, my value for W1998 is -0.10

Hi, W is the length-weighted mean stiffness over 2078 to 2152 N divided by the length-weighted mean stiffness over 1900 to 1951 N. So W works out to 1.24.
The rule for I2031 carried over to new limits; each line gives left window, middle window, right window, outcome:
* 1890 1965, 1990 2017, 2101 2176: -3.3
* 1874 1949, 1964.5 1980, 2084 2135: -1.4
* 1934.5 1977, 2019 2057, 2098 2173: 1.8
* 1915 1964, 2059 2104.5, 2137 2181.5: -2.2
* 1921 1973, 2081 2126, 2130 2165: 0.5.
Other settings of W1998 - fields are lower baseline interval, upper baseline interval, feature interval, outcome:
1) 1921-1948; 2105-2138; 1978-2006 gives -0.10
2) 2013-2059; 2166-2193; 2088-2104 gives -0.07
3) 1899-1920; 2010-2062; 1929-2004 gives -0.14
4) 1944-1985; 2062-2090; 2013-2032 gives 0.04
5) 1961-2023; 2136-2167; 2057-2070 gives -0.04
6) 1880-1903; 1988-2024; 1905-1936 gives 0.22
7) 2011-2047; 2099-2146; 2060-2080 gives -0.07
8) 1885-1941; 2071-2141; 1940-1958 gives -0.09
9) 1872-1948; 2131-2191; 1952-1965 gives -0.07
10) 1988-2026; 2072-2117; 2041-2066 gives 0.01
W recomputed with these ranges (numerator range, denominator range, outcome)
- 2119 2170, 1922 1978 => 1.11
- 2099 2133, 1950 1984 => 1.05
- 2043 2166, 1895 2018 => 1.11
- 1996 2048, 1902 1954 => 1.17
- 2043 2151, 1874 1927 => 1.21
